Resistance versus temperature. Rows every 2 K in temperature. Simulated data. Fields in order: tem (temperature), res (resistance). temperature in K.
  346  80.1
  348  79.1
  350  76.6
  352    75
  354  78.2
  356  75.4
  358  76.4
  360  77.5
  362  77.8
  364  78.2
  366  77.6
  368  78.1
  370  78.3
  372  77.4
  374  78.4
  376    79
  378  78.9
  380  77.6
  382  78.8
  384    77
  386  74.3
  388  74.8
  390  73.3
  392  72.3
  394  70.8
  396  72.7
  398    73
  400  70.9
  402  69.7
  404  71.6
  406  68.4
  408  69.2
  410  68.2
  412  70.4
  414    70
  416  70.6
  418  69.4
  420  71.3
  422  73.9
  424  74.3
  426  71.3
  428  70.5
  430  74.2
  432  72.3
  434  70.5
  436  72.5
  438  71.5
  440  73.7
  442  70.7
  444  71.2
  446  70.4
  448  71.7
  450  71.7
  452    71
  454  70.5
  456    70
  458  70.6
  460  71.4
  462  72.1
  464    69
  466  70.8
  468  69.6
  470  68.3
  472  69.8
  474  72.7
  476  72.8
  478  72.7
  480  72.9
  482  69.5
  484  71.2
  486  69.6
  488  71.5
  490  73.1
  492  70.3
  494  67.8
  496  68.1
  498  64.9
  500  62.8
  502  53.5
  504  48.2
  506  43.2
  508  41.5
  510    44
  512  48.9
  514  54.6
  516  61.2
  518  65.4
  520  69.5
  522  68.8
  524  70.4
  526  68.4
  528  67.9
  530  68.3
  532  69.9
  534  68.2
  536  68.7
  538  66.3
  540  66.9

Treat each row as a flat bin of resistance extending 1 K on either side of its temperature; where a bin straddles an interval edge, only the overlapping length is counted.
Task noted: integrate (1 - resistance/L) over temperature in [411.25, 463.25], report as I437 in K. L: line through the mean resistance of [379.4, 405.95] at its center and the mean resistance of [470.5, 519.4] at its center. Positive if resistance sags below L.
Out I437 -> -1.98 K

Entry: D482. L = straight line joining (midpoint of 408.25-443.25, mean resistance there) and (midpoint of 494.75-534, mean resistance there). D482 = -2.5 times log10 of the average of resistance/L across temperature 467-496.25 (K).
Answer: -0.10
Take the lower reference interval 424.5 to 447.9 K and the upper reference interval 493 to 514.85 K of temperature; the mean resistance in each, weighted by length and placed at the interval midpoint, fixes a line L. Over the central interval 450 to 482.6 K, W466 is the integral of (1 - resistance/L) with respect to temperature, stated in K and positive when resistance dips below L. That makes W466 -3.6 K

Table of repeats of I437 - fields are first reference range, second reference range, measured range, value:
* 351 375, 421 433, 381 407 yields 0.78 K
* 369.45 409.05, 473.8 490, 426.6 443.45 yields 0.24 K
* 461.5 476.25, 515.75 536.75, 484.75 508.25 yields 2.52 K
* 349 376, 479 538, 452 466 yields -0.49 K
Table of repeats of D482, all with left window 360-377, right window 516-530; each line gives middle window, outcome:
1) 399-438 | 0.056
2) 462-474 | 0.023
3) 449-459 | 0.025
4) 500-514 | 0.387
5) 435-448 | 0.024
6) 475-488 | -0.013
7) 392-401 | 0.063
